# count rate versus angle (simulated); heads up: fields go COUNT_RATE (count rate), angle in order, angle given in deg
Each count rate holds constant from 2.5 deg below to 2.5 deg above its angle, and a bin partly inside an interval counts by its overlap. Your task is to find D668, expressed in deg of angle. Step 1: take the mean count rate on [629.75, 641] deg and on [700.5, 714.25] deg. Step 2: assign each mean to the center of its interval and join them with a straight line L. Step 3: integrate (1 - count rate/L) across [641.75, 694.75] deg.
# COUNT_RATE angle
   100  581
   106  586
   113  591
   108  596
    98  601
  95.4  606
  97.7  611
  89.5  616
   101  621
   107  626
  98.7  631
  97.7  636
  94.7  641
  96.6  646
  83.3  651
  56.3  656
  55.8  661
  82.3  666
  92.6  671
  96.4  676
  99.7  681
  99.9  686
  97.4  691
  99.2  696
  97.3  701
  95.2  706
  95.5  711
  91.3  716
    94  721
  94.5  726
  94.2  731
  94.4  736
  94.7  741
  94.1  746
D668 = 5.43 deg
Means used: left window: 97.4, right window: 95.6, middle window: 86.6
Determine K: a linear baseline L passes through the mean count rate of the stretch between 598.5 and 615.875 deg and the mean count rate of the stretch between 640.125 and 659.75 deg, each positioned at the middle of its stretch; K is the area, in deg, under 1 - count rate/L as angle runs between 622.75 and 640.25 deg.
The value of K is -2.7 deg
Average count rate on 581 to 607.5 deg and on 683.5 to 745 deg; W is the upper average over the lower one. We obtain 0.9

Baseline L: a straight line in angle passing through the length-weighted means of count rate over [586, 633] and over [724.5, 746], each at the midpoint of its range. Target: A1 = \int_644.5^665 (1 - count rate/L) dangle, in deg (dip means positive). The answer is 5.45 deg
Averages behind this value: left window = 101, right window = 94.4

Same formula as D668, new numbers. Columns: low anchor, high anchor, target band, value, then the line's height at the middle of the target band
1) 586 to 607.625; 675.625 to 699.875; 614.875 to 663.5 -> 6.6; 102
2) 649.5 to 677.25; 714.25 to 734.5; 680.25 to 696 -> -2.9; 83.6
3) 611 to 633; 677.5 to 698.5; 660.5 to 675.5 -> 2.5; 98.9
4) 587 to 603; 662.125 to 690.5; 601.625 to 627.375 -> 1.4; 103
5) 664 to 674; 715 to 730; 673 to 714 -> -3.1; 90.6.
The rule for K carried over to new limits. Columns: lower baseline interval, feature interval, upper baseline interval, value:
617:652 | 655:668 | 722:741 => 4.22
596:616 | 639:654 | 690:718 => 1.02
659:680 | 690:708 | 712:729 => -1.61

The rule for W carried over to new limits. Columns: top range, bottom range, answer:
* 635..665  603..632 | 0.81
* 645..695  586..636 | 0.85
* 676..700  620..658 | 1.07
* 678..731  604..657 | 1.03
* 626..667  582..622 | 0.84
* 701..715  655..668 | 1.46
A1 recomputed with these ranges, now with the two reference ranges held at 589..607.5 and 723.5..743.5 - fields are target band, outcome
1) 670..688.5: 0.1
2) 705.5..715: 0.1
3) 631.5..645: 0.6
